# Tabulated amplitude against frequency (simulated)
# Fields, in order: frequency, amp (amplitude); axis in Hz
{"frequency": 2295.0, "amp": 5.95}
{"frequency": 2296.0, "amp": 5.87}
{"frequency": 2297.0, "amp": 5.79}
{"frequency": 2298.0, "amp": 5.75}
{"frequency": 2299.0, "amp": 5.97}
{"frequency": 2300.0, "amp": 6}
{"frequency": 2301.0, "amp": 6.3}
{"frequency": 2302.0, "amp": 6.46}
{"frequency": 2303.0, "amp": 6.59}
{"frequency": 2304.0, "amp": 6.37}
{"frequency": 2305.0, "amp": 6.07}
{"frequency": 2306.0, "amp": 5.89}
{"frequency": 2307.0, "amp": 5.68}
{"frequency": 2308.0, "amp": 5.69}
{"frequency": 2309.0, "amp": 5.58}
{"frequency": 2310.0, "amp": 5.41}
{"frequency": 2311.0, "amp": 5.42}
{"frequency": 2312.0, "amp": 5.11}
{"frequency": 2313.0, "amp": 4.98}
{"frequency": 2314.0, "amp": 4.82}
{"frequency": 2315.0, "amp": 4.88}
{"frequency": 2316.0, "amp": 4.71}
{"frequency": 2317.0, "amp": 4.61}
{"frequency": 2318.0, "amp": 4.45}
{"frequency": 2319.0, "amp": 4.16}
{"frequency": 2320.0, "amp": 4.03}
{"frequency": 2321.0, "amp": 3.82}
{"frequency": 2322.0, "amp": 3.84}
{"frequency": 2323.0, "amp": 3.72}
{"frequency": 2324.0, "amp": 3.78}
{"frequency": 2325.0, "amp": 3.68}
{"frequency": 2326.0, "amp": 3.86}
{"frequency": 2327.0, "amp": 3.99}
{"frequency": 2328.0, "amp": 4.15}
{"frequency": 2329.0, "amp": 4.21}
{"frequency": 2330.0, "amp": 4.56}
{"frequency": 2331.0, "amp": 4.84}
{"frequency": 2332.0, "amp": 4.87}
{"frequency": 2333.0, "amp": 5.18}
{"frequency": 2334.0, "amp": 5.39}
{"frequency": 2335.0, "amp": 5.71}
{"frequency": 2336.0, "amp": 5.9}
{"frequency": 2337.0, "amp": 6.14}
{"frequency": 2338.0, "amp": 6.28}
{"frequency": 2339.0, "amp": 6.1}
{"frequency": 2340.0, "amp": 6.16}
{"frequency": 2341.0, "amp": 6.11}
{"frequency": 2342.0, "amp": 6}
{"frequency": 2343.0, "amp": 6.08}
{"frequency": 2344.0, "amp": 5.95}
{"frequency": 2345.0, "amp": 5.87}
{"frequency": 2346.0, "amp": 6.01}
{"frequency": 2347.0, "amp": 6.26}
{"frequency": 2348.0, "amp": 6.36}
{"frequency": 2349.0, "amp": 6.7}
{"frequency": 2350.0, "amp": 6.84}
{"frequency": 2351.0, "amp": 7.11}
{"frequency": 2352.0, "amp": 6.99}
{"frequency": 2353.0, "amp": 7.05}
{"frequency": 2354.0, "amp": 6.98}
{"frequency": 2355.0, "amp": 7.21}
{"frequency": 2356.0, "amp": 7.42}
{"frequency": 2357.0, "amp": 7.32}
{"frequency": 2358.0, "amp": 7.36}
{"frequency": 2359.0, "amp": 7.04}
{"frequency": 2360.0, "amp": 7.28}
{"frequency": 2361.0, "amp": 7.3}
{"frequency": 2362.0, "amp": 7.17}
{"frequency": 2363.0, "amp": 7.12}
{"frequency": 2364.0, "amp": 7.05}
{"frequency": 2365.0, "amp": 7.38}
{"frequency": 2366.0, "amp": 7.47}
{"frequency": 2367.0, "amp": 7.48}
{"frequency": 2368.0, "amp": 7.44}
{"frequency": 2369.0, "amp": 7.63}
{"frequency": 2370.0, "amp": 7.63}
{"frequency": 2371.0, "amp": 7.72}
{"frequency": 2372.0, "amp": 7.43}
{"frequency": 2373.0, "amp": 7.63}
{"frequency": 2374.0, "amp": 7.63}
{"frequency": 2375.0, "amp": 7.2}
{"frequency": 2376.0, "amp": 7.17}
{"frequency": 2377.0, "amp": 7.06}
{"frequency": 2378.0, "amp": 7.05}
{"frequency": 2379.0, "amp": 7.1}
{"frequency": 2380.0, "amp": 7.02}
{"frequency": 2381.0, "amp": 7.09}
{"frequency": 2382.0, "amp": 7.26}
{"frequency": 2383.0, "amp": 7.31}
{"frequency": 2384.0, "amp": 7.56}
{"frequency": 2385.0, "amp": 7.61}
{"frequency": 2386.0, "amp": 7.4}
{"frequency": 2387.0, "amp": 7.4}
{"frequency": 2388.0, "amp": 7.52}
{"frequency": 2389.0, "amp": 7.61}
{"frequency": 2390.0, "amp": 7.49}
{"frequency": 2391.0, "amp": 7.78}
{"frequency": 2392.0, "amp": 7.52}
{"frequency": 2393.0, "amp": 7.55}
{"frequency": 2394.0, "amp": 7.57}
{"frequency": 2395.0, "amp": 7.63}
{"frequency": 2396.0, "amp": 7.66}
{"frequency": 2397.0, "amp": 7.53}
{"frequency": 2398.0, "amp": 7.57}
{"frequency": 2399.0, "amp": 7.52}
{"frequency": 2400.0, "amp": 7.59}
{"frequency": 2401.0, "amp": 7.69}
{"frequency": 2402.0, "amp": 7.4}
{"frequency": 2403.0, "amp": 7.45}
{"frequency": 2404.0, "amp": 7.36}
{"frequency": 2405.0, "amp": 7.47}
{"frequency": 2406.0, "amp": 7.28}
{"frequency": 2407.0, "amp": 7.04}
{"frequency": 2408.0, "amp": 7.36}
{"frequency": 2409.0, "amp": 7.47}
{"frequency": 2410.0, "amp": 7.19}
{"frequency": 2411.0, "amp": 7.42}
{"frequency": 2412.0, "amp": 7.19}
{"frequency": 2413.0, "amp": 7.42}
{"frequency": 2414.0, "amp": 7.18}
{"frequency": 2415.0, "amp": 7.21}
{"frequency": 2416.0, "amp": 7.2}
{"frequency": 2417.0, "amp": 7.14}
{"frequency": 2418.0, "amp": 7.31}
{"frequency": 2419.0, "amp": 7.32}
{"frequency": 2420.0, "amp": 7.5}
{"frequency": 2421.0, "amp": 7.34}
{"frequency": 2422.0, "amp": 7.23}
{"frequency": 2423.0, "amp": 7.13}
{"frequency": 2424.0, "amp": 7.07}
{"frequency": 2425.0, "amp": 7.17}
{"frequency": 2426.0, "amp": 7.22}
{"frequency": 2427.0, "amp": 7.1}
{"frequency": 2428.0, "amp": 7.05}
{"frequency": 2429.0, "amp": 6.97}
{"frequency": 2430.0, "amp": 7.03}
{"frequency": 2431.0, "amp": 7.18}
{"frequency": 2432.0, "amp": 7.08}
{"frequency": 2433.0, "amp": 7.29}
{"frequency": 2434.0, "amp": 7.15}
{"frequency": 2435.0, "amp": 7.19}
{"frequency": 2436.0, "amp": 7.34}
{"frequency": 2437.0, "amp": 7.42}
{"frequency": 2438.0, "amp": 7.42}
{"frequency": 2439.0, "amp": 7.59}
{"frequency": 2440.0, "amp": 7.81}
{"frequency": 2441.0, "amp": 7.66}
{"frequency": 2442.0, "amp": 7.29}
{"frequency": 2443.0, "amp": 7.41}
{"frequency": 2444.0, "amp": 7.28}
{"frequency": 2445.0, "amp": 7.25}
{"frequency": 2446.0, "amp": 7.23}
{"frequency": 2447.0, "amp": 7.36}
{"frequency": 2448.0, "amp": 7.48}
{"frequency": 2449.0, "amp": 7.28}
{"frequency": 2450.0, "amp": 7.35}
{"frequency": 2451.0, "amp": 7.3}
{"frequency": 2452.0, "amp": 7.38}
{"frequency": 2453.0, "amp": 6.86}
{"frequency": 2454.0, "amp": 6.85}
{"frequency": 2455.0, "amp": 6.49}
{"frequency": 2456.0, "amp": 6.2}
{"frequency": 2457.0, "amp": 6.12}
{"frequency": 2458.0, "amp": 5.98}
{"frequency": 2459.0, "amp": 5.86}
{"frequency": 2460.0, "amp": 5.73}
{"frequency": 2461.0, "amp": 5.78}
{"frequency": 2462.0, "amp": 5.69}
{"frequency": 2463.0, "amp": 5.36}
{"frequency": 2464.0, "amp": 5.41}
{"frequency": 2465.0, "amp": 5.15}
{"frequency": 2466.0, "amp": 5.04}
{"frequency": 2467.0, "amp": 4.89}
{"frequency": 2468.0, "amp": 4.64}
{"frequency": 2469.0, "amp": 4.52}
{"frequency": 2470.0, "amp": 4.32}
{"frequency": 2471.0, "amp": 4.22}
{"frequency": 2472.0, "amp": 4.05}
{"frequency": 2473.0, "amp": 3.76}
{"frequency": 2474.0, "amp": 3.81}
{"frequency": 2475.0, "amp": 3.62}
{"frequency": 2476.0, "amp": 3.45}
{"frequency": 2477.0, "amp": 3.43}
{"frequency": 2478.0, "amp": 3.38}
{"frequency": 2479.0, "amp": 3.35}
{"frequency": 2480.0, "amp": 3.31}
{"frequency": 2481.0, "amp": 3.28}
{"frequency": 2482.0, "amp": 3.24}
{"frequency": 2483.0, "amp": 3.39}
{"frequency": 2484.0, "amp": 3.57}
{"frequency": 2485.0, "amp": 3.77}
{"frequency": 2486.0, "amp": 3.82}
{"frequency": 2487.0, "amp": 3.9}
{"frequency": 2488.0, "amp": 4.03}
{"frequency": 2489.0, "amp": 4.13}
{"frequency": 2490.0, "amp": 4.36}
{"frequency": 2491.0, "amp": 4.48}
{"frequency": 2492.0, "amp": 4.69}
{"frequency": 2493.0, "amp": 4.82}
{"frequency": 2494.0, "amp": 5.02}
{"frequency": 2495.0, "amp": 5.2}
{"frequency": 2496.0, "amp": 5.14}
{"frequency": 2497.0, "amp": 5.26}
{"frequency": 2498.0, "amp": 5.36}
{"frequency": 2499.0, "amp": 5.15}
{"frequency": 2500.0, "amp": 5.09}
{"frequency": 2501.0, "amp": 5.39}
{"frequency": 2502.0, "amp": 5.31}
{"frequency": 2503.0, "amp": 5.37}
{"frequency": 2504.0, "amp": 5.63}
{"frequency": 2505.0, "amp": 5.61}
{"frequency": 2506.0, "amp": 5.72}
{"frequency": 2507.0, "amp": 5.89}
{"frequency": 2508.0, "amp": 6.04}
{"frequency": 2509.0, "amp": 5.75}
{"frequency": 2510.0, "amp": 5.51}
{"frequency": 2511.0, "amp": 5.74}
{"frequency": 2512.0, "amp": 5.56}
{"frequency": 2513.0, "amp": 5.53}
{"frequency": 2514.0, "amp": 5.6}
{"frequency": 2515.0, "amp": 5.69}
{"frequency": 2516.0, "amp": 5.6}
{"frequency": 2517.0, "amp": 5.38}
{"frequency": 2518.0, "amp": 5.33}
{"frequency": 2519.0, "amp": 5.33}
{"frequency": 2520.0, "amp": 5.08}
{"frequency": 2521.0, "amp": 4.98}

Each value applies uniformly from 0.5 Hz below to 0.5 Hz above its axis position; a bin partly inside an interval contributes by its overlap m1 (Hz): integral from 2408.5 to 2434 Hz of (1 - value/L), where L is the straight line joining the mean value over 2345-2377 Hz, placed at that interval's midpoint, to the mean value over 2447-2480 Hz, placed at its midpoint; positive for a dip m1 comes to -4.7 Hz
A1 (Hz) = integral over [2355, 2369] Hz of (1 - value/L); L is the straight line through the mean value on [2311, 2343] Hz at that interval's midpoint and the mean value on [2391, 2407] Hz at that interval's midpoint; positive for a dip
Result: -2.6 Hz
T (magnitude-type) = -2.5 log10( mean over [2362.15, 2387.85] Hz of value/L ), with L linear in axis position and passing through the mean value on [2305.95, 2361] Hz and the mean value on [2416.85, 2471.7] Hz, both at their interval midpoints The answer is -0.22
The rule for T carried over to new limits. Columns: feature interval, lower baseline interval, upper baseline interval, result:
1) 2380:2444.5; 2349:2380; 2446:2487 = -0.18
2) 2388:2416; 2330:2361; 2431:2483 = -0.22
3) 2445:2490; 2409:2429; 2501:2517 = 0.26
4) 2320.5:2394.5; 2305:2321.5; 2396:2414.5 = -0.05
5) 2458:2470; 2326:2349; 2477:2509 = -0.11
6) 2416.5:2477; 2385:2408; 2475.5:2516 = -0.05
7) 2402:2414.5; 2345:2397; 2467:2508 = -0.15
